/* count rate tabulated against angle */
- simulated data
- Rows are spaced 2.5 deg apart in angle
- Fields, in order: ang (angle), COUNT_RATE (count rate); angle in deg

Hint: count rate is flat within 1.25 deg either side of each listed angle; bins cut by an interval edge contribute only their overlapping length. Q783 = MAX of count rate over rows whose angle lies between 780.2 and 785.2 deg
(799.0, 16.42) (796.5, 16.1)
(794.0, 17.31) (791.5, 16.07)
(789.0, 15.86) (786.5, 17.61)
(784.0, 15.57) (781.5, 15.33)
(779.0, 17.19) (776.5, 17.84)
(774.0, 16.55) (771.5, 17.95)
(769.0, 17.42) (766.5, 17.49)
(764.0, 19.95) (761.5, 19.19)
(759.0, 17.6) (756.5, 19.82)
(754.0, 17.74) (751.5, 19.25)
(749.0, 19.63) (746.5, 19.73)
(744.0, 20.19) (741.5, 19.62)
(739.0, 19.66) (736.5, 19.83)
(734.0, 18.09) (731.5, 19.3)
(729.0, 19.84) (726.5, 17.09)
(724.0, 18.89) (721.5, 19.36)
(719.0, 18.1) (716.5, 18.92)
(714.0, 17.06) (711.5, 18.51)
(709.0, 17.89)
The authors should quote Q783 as 15.57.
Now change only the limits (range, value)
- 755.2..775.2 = 19.95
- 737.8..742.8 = 19.66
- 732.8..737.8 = 19.83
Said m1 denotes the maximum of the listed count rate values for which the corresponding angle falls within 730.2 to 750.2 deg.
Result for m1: 20.19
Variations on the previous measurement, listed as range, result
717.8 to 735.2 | 19.84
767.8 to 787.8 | 17.95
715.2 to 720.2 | 18.92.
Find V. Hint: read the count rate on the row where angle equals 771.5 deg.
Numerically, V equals 17.95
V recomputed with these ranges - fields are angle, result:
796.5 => 16.1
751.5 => 19.25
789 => 15.86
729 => 19.84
